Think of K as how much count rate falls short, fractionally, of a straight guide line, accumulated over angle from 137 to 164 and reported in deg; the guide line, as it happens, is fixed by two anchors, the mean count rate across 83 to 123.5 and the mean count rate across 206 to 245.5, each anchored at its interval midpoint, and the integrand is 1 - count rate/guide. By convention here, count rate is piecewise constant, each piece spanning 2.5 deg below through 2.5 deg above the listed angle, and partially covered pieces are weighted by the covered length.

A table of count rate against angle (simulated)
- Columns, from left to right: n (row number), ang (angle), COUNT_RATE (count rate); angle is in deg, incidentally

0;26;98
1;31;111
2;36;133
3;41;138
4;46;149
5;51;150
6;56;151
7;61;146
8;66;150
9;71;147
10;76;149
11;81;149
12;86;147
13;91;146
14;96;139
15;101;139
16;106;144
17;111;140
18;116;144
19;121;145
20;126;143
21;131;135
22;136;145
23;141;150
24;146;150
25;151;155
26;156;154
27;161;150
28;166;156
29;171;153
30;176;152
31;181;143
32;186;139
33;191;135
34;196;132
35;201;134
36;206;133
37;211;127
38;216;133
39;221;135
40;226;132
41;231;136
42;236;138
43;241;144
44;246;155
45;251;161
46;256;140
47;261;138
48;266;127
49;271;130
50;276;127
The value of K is -2.2 deg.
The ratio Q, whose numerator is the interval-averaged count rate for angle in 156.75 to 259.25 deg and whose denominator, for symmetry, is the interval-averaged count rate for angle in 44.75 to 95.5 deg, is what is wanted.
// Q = 0.96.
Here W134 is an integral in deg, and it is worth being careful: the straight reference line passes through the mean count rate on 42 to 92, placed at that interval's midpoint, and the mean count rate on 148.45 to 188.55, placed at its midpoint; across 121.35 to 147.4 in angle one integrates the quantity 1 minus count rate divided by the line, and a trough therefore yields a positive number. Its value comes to 0.9 deg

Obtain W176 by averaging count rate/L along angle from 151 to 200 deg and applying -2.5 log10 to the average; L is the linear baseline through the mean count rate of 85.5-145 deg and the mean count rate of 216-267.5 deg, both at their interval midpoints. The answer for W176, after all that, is -0.03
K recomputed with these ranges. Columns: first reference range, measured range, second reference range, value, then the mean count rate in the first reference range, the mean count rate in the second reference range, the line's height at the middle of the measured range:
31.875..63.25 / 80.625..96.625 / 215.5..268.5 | -0.4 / 143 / 140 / 142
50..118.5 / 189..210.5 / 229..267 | 1.6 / 146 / 143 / 144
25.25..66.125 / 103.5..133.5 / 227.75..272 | -0.7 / 137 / 141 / 139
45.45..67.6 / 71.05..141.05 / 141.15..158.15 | 3.3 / 149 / 153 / 151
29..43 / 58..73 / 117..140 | -1.8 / 128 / 143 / 132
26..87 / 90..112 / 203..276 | -0.2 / 141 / 137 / 140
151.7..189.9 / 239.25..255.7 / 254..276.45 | -2.0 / 149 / 133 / 136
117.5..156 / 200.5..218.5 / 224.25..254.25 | 1.7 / 147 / 145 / 145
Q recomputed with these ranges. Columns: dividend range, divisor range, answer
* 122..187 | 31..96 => 1.02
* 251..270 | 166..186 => 0.93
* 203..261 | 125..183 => 0.93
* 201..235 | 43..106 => 0.91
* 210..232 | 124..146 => 0.92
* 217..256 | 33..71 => 0.98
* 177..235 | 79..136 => 0.94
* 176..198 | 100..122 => 0.98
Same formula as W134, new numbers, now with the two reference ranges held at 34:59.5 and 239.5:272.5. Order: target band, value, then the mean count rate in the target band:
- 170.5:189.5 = -0.3 deg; 145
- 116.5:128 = 0.0 deg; 144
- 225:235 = 0.5 deg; 135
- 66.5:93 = -0.7 deg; 148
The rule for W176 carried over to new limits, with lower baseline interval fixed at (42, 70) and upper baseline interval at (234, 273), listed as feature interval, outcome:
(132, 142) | 0.00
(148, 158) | -0.07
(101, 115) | 0.04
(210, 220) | 0.09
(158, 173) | -0.06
